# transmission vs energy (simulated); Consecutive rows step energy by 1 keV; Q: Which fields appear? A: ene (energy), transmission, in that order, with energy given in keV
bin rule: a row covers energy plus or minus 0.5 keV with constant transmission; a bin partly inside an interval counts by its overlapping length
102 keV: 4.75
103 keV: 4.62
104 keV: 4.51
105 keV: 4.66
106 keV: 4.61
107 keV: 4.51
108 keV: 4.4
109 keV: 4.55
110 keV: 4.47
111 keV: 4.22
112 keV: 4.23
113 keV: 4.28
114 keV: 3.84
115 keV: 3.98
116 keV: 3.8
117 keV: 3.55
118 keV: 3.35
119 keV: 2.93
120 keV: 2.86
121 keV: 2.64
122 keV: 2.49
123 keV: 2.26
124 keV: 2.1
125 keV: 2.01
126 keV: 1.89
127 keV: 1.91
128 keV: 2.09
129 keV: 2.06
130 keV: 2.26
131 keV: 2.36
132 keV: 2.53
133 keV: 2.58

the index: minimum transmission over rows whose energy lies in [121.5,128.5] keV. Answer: 1.89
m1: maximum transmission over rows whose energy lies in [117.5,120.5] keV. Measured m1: 3.35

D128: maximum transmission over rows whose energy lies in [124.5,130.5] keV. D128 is 2.26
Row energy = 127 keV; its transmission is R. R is 1.91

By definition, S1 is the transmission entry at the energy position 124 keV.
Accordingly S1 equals 2.1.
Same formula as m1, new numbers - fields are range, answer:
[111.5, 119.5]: 4.28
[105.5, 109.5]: 4.61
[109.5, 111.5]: 4.47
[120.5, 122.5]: 2.64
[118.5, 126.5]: 2.93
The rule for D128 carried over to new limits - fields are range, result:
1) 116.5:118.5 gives 3.55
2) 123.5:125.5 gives 2.1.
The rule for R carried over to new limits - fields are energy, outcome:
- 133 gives 2.58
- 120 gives 2.86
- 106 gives 4.61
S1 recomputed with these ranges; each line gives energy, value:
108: 4.4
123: 2.26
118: 3.35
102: 4.75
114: 3.84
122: 2.49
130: 2.26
